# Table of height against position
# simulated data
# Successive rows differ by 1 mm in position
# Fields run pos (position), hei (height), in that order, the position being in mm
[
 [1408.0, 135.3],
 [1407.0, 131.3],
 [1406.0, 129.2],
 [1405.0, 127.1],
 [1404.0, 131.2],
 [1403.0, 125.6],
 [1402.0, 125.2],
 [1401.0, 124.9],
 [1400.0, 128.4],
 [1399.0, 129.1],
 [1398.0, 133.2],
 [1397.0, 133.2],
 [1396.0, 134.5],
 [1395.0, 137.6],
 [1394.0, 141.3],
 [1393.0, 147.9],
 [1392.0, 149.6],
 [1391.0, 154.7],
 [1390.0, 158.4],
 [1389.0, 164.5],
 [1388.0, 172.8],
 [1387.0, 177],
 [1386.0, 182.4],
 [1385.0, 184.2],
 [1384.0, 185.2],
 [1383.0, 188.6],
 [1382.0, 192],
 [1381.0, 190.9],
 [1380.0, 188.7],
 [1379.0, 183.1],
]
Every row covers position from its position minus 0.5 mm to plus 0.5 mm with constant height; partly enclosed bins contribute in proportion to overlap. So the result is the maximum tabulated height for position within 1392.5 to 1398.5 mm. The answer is 147.9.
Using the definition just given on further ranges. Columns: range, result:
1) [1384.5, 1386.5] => 184.2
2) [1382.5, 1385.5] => 188.6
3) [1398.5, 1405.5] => 131.2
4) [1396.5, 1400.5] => 133.2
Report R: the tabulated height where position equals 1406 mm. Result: 129.2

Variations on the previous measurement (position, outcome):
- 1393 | 147.9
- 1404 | 131.2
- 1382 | 192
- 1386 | 182.4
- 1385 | 184.2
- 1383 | 188.6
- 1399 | 129.1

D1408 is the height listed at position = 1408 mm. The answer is 135.3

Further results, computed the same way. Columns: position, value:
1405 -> 127.1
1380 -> 188.7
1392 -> 149.6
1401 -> 124.9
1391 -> 154.7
